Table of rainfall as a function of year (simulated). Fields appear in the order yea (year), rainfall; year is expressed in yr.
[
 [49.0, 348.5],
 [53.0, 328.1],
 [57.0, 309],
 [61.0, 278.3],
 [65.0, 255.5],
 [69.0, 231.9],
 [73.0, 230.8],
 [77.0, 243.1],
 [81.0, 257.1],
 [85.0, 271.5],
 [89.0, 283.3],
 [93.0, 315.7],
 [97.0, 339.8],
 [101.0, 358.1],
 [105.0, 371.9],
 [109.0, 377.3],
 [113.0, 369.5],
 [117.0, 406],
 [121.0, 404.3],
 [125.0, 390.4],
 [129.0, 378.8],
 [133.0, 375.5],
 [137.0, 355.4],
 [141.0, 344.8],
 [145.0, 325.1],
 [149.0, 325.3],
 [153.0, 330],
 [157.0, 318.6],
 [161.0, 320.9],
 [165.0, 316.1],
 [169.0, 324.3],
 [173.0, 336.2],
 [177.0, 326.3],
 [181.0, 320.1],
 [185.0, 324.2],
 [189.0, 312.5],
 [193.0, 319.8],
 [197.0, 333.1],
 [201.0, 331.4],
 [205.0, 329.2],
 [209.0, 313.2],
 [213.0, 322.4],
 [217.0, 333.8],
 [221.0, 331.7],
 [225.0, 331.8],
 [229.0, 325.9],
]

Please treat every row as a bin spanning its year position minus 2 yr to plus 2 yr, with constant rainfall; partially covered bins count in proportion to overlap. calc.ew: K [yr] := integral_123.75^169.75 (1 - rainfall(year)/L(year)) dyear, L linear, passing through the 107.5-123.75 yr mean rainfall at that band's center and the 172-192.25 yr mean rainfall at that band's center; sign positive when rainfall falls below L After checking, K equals 2.19 yr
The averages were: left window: 390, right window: 323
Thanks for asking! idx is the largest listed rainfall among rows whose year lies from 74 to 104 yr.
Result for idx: 358.1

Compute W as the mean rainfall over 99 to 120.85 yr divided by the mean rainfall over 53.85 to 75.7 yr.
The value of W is 1.43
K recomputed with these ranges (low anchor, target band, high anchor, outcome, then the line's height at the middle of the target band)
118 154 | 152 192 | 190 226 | 2.5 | 344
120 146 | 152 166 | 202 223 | 1.3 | 354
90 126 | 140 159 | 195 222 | 1.3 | 351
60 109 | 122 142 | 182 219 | -4.5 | 304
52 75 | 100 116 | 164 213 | -4.6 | 289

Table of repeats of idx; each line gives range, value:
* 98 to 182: 406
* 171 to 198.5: 336.2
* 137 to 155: 355.4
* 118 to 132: 404.3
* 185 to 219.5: 333.8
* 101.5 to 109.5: 377.3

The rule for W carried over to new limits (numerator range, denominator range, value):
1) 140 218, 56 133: 1.01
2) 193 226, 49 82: 1.20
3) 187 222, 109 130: 0.84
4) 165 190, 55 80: 1.25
